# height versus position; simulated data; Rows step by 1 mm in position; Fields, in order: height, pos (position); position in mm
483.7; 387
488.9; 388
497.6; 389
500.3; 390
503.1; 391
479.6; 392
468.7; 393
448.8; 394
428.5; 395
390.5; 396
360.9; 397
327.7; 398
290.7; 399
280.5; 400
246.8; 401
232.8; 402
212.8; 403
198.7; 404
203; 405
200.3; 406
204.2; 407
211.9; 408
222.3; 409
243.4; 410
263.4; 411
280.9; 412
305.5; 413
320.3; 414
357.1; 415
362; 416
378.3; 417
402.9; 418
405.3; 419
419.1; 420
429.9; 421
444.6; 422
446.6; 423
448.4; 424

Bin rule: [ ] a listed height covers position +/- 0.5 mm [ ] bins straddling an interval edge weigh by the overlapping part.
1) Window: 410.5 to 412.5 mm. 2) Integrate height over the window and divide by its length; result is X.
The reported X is 272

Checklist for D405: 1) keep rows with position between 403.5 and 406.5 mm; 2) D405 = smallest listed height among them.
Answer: 198.7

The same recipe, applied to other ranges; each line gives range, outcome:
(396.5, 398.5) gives 327.7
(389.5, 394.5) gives 448.8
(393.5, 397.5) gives 360.9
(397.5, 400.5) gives 280.5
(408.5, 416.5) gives 222.3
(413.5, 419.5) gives 320.3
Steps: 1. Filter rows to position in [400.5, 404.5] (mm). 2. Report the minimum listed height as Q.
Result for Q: 198.7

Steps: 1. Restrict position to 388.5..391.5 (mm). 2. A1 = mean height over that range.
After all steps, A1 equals 500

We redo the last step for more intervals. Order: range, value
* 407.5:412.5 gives 244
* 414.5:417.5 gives 366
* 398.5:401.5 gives 273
